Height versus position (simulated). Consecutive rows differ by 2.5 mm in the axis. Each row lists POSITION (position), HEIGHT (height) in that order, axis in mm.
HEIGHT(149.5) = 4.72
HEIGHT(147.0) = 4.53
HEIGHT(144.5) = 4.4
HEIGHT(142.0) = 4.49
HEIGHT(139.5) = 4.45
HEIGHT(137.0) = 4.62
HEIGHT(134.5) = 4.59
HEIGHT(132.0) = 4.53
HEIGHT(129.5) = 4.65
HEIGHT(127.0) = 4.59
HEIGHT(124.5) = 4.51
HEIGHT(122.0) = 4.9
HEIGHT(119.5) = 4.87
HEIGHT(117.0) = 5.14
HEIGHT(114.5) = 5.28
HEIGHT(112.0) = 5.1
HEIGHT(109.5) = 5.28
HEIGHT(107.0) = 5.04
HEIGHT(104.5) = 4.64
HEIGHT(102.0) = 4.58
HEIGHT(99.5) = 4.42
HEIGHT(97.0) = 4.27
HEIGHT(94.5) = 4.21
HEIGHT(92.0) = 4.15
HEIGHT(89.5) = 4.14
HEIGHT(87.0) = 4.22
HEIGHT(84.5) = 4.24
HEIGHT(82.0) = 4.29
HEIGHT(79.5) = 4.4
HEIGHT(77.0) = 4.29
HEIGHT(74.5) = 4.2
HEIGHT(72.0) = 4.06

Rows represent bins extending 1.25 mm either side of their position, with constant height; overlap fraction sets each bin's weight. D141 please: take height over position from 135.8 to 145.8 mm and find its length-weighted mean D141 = 4.49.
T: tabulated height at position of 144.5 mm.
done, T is 4.4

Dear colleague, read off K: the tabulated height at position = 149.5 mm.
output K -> 4.72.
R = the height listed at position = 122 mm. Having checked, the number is 4.9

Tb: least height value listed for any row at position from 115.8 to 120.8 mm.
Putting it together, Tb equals 4.87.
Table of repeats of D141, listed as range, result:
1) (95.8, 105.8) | 4.48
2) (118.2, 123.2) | 4.89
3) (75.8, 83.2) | 4.33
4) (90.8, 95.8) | 4.18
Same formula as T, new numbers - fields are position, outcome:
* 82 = 4.29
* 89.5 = 4.14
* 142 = 4.49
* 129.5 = 4.65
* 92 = 4.15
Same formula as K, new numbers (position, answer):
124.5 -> 4.51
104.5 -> 4.64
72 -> 4.06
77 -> 4.29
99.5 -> 4.42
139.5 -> 4.45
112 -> 5.1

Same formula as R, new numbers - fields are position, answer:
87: 4.22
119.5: 4.87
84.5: 4.24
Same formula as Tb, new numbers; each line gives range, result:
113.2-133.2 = 4.51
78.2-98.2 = 4.14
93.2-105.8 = 4.21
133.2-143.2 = 4.45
